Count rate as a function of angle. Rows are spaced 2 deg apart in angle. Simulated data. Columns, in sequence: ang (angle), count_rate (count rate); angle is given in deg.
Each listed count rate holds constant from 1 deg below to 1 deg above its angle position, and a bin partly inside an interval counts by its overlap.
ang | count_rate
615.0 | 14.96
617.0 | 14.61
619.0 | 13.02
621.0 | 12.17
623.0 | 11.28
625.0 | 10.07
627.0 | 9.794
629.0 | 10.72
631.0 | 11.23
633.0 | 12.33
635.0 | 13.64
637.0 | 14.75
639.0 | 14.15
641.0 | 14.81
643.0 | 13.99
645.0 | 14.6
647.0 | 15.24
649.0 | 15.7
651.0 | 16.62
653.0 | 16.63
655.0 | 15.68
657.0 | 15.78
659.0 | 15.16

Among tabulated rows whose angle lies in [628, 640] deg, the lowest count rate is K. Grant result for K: 10.72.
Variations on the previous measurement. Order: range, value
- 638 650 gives 13.99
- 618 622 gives 12.17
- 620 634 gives 9.794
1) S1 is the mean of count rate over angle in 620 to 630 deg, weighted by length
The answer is 10.8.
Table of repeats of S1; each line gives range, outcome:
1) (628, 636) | 12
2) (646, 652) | 15.9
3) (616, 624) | 12.8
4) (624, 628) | 9.93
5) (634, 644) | 14.3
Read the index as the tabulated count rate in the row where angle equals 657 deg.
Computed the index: 15.78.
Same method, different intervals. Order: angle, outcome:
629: 10.72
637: 14.75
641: 14.81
